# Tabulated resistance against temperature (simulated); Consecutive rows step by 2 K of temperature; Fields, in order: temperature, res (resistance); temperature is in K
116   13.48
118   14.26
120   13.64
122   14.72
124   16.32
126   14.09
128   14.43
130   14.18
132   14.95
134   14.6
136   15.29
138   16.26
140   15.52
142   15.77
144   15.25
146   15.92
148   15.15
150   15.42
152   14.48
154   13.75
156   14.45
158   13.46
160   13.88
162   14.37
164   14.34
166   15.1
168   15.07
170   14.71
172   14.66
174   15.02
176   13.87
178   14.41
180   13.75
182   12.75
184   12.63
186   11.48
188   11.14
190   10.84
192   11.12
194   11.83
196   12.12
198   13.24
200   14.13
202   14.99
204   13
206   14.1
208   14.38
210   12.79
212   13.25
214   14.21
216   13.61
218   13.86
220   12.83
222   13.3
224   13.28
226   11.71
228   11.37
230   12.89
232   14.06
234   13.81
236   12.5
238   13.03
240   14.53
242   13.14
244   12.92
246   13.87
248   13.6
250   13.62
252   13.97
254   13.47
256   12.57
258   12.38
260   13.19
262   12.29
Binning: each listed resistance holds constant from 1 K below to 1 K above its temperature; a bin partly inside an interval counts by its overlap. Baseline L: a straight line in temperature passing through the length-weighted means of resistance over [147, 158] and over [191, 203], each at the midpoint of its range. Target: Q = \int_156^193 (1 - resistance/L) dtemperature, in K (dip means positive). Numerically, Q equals 0.7 K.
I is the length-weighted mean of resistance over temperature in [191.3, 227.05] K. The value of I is 13.2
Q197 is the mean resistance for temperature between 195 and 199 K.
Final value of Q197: 12.7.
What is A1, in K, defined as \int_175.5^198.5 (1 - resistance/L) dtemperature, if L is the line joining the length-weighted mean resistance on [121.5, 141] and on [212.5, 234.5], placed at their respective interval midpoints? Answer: 2.5 K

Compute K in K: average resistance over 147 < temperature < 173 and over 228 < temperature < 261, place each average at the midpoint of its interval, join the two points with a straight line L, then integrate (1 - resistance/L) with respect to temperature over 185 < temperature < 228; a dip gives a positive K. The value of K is 2.97 K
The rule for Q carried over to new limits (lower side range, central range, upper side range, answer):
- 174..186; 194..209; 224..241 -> -0.4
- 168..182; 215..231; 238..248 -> 1.1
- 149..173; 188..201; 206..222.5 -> 1.7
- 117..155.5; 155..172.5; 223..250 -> 0.0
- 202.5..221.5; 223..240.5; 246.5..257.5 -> 0.7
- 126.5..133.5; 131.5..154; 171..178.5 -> -1.2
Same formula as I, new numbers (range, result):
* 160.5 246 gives 13.3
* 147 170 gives 14.5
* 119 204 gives 14.1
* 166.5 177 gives 14.7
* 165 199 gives 13.2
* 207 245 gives 13.2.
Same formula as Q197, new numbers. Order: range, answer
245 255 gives 13.7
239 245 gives 13.5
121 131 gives 14.7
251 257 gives 13.3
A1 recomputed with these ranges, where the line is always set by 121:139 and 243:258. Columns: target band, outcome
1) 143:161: 0.06 K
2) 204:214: 0.21 K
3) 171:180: -0.02 K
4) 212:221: 0.15 K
